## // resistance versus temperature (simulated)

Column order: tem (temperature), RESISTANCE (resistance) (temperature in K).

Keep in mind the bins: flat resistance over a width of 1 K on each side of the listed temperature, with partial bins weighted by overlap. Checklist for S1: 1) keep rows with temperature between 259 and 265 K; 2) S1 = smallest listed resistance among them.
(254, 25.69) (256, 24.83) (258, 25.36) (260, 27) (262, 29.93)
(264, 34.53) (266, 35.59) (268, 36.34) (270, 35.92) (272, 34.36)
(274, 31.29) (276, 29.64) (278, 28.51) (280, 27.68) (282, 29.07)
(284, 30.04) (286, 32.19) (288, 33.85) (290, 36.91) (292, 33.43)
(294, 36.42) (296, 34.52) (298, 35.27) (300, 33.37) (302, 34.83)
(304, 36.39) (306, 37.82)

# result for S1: 27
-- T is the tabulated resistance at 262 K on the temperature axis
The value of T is 29.93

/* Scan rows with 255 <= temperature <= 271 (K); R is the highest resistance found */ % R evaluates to 36.34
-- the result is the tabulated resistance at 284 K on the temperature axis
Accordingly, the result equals 30.04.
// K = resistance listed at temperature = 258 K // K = 25.36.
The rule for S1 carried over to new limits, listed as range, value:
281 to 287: 29.07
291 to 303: 33.37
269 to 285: 27.68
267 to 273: 34.36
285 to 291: 32.19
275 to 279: 28.51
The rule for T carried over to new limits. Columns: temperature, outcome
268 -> 36.34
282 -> 29.07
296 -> 34.52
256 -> 24.83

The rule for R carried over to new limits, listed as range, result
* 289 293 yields 36.91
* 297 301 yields 35.27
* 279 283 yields 29.07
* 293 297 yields 36.42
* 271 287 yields 34.36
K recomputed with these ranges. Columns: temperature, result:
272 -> 34.36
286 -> 32.19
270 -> 35.92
